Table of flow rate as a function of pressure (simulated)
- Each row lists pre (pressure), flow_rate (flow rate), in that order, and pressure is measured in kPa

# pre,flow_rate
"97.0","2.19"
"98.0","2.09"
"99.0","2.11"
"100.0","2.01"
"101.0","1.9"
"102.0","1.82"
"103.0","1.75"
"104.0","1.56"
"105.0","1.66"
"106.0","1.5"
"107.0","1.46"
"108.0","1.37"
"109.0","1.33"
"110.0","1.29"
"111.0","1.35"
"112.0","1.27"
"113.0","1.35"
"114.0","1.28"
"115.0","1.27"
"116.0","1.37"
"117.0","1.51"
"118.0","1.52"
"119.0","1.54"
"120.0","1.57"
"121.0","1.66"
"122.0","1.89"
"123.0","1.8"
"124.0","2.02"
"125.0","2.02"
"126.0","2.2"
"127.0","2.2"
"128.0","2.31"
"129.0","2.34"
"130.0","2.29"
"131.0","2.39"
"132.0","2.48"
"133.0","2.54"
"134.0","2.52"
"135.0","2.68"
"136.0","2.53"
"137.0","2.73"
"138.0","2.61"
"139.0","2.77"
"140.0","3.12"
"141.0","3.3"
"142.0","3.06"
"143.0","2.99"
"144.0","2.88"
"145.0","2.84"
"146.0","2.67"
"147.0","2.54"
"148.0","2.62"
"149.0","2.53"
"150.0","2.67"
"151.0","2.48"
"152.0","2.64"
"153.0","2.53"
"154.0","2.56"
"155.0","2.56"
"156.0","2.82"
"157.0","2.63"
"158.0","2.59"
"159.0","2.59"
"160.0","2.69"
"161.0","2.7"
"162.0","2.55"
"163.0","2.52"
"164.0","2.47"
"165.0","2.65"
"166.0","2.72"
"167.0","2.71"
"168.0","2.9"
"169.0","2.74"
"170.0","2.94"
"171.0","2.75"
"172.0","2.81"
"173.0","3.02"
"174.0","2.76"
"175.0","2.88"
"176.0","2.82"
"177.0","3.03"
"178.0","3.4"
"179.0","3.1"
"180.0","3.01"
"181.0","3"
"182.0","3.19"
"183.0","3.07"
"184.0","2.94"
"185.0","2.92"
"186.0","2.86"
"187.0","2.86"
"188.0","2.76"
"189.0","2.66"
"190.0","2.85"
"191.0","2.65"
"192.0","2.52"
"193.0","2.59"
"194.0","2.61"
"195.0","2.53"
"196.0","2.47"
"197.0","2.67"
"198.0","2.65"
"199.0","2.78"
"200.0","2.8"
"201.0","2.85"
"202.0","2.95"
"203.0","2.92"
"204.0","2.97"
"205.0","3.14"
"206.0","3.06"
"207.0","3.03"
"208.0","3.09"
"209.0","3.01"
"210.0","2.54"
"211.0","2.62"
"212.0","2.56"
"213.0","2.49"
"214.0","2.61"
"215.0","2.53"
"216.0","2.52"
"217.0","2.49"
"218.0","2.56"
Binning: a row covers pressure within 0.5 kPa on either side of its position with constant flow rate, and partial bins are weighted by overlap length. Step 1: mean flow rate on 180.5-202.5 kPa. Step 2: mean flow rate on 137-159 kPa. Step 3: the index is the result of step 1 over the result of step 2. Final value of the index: 1.0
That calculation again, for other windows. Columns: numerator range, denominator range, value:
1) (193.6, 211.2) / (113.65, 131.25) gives 1.53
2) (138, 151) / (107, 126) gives 1.83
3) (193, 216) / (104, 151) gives 1.30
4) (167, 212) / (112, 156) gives 1.24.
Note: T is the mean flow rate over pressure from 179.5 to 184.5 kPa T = 3.04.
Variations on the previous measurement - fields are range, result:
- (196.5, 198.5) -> 2.66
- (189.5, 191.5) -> 2.75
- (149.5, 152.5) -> 2.6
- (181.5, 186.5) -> 3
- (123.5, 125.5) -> 2.02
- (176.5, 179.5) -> 3.18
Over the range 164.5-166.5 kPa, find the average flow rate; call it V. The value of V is 2.69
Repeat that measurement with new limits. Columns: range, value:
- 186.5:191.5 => 2.76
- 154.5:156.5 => 2.69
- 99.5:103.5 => 1.87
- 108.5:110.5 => 1.31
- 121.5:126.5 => 1.99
